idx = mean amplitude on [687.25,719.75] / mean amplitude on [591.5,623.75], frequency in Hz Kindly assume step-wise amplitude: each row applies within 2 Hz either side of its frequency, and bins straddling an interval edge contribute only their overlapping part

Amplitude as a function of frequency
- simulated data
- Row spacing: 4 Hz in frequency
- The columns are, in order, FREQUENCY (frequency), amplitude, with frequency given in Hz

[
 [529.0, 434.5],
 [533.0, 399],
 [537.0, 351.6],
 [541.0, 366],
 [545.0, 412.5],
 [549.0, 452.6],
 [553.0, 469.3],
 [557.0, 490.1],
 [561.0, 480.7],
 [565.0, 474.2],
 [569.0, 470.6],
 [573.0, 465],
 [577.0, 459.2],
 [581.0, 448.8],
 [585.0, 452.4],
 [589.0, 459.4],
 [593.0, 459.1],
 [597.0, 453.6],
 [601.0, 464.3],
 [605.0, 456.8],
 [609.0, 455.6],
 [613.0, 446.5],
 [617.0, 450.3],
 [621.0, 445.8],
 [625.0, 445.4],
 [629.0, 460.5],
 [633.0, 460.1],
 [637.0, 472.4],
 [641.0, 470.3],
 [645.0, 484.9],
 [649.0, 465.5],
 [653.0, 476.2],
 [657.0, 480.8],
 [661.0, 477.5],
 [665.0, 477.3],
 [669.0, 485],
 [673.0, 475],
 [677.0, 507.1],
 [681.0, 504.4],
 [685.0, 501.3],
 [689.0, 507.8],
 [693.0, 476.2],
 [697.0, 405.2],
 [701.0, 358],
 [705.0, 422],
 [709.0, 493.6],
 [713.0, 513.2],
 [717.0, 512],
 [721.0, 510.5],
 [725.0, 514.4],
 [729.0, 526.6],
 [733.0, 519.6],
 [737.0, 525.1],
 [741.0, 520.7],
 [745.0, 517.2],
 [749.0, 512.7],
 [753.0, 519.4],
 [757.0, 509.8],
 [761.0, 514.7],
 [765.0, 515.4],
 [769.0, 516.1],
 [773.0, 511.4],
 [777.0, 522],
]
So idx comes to 1.02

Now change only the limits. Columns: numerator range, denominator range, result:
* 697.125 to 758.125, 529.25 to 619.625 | 1.11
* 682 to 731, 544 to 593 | 1.04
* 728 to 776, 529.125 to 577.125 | 1.18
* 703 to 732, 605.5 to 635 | 1.10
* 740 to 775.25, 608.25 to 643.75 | 1.13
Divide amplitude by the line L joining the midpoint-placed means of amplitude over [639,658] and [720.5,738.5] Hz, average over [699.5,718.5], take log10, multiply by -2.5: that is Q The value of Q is 0.107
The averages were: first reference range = 475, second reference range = 520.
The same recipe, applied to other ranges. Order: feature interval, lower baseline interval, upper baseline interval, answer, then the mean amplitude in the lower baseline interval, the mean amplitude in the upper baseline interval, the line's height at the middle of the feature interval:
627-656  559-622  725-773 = 0.02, 459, 518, 478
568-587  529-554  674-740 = -0.08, 408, 488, 425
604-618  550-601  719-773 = 0.06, 465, 517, 476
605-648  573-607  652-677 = 0.02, 457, 481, 469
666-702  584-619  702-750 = 0.03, 455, 504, 488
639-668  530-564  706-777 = 0.00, 429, 514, 476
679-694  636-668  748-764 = -0.02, 476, 514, 489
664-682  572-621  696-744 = -0.03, 455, 487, 475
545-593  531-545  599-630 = -0.14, 378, 453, 408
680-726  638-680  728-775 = 0.05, 480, 517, 498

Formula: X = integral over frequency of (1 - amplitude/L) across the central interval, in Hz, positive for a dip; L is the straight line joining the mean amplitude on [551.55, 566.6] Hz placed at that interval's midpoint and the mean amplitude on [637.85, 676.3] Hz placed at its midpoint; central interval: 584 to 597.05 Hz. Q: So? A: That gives 0.6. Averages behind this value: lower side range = 479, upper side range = 478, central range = 457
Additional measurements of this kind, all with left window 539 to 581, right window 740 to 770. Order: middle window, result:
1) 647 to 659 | 0.2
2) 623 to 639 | 0.6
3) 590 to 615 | 0.6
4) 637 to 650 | 0.2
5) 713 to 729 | -0.3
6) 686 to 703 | 1.9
